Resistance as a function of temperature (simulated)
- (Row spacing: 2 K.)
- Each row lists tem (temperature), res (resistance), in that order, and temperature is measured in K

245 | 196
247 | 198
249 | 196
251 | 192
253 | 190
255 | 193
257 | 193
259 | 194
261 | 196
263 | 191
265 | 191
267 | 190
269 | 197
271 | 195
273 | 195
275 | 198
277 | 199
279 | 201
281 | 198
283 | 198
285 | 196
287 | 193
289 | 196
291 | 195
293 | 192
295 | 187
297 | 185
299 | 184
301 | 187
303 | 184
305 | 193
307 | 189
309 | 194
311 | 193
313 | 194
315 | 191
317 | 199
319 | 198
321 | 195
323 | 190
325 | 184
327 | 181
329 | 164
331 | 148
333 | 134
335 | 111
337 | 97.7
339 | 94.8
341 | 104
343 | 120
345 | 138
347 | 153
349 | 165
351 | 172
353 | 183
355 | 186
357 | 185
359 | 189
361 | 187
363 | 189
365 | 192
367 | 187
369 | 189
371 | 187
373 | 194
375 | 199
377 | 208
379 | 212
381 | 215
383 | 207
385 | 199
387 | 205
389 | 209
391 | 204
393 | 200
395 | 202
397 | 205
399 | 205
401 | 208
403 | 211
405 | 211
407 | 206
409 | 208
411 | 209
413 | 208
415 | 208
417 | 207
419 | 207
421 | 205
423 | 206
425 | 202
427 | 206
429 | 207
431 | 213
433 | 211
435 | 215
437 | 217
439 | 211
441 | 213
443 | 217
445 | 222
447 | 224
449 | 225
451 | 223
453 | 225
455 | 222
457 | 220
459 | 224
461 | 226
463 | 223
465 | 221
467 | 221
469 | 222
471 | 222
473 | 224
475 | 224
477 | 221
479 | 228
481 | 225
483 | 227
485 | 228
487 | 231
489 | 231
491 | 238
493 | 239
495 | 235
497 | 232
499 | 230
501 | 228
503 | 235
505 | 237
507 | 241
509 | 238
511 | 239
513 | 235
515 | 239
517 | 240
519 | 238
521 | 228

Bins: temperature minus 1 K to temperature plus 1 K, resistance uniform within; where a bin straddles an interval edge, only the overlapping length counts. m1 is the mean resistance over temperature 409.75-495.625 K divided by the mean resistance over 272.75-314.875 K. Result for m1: 1.14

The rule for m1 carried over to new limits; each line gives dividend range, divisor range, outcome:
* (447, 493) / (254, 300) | 1.16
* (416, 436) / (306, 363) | 1.25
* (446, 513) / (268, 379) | 1.27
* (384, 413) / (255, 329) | 1.07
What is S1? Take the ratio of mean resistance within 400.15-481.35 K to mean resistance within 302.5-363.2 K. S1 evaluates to 1.29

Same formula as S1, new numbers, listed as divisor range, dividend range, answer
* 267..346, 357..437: 1.15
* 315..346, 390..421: 1.36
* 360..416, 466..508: 1.13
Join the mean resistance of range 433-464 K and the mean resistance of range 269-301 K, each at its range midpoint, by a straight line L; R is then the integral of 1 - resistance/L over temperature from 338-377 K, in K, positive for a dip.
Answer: 6.8 K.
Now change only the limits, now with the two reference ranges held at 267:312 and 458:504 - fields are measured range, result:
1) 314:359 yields 9.4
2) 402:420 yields 0.6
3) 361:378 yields 1.2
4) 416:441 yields 1.0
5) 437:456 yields 0.1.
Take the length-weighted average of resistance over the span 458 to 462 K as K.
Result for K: 225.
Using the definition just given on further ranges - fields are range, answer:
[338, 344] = 106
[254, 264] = 193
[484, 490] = 230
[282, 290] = 196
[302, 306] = 188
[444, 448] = 223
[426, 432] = 209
